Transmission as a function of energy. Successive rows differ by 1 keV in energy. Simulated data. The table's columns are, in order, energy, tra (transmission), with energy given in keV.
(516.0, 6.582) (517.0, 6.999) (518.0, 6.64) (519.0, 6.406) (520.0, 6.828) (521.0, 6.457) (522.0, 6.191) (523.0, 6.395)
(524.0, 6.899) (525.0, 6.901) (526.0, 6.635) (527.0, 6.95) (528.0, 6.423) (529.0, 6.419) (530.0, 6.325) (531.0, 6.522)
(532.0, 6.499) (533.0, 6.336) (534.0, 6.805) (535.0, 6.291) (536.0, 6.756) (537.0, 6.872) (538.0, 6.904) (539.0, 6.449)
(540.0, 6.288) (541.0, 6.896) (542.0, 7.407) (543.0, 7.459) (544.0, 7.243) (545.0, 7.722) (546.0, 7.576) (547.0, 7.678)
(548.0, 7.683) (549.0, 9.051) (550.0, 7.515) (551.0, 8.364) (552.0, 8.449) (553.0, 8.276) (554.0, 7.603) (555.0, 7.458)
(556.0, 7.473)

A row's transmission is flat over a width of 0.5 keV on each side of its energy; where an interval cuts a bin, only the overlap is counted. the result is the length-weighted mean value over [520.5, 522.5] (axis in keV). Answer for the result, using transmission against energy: 6.32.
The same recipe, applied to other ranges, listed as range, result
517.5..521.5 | 6.58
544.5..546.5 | 7.65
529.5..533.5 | 6.42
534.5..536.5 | 6.52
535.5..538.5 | 6.84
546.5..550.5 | 7.98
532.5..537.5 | 6.61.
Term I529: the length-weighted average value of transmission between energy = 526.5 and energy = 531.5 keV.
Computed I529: 6.53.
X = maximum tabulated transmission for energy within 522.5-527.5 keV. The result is 6.95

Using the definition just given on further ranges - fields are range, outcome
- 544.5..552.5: 9.051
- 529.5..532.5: 6.522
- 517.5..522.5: 6.828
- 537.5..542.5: 7.407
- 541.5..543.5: 7.459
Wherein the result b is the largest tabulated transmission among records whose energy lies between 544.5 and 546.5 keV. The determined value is 7.722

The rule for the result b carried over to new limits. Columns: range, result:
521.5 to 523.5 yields 6.395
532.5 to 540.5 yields 6.904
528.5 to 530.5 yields 6.419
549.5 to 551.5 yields 8.364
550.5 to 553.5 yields 8.449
